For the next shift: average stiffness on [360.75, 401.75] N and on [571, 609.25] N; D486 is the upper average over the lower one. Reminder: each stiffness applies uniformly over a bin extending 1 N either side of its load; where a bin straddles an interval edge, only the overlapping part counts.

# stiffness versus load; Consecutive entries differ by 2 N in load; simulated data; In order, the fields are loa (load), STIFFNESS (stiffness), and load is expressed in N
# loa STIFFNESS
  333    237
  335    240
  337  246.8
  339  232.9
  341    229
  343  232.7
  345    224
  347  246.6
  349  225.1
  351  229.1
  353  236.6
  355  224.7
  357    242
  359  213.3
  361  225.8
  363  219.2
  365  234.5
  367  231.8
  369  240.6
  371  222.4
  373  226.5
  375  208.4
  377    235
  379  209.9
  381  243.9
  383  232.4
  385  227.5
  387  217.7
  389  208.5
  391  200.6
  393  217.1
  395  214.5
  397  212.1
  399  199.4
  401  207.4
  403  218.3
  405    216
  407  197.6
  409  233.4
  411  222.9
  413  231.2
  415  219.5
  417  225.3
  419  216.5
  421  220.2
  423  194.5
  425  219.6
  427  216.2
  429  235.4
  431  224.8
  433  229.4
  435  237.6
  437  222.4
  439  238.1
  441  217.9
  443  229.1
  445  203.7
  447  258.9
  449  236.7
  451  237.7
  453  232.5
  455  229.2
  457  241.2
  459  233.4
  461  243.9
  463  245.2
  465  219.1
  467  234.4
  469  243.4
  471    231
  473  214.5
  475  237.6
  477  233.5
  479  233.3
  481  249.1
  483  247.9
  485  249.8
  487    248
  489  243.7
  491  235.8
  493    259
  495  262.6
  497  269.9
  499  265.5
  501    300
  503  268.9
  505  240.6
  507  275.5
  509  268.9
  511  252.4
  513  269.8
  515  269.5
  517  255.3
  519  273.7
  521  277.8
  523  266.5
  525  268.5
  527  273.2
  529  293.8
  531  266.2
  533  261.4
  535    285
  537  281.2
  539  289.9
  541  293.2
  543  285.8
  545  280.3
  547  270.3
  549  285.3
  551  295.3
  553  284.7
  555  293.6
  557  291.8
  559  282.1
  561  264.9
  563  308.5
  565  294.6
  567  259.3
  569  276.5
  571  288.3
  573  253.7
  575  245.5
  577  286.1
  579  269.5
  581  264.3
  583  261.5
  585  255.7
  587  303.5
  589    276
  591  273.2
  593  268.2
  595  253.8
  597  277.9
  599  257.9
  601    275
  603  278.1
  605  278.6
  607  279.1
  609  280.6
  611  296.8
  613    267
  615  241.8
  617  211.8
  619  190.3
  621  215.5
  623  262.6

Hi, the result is 1.23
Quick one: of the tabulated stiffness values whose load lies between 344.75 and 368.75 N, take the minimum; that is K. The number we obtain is 213.3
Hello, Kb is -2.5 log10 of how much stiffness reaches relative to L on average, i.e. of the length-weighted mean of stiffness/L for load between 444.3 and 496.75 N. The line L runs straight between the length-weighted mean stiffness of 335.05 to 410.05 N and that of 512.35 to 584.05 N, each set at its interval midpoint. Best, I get 0.063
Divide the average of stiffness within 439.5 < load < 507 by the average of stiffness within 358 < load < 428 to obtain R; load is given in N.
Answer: 1.11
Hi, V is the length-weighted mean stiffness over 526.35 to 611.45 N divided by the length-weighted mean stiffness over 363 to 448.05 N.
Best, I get 1.25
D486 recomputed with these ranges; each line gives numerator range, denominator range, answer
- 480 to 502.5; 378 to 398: 1.18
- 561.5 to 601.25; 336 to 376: 1.19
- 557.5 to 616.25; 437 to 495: 1.15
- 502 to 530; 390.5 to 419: 1.24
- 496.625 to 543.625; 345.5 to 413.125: 1.23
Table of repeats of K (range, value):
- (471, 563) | 214.5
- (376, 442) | 194.5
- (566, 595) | 245.5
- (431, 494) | 203.7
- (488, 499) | 235.8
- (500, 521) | 240.6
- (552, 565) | 264.9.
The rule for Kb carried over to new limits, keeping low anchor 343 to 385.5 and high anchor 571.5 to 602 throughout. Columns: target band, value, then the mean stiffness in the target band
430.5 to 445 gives 0.07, 227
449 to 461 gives 0.04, 236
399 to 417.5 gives 0.09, 218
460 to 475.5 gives 0.06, 234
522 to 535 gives -0.06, 273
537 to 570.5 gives -0.09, 285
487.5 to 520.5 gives -0.04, 263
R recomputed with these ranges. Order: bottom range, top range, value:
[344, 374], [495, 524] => 1.17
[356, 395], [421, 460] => 1.02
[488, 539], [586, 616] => 1.02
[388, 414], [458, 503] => 1.15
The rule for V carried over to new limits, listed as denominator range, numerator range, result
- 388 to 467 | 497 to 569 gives 1.24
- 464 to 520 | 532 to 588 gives 1.11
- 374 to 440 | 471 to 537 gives 1.18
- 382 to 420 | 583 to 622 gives 1.21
